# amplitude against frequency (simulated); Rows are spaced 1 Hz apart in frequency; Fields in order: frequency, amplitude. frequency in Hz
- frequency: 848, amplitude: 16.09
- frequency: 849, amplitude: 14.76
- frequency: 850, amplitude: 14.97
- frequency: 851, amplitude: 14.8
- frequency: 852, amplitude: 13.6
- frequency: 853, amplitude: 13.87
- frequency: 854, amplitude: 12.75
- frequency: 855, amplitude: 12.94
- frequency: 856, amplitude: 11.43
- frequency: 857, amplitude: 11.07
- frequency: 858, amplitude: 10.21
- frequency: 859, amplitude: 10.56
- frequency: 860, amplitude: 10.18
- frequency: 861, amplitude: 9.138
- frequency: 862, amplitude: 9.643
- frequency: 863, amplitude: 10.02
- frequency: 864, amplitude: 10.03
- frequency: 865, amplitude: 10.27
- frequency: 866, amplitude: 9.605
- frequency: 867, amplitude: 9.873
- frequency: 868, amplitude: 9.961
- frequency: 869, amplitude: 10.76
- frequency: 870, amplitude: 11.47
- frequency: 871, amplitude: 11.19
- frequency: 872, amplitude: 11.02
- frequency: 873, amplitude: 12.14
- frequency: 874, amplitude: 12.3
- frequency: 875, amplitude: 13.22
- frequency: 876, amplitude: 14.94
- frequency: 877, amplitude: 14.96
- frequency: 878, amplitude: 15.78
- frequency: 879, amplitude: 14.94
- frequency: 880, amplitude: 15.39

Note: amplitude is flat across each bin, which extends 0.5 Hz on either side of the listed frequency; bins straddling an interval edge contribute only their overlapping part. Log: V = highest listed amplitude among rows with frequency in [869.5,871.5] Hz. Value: 11.47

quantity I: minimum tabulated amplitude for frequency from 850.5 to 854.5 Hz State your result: 12.75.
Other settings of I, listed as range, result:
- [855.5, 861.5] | 9.138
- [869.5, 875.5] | 11.02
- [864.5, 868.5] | 9.605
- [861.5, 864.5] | 9.643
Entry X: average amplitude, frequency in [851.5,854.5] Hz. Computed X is 13.4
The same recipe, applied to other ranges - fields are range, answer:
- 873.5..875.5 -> 12.8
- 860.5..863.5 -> 9.6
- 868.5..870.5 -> 11.1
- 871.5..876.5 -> 12.7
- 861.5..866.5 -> 9.91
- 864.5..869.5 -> 10.1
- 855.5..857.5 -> 11.2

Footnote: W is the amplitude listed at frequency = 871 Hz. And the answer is 11.19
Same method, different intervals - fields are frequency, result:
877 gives 14.96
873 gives 12.14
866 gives 9.605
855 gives 12.94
